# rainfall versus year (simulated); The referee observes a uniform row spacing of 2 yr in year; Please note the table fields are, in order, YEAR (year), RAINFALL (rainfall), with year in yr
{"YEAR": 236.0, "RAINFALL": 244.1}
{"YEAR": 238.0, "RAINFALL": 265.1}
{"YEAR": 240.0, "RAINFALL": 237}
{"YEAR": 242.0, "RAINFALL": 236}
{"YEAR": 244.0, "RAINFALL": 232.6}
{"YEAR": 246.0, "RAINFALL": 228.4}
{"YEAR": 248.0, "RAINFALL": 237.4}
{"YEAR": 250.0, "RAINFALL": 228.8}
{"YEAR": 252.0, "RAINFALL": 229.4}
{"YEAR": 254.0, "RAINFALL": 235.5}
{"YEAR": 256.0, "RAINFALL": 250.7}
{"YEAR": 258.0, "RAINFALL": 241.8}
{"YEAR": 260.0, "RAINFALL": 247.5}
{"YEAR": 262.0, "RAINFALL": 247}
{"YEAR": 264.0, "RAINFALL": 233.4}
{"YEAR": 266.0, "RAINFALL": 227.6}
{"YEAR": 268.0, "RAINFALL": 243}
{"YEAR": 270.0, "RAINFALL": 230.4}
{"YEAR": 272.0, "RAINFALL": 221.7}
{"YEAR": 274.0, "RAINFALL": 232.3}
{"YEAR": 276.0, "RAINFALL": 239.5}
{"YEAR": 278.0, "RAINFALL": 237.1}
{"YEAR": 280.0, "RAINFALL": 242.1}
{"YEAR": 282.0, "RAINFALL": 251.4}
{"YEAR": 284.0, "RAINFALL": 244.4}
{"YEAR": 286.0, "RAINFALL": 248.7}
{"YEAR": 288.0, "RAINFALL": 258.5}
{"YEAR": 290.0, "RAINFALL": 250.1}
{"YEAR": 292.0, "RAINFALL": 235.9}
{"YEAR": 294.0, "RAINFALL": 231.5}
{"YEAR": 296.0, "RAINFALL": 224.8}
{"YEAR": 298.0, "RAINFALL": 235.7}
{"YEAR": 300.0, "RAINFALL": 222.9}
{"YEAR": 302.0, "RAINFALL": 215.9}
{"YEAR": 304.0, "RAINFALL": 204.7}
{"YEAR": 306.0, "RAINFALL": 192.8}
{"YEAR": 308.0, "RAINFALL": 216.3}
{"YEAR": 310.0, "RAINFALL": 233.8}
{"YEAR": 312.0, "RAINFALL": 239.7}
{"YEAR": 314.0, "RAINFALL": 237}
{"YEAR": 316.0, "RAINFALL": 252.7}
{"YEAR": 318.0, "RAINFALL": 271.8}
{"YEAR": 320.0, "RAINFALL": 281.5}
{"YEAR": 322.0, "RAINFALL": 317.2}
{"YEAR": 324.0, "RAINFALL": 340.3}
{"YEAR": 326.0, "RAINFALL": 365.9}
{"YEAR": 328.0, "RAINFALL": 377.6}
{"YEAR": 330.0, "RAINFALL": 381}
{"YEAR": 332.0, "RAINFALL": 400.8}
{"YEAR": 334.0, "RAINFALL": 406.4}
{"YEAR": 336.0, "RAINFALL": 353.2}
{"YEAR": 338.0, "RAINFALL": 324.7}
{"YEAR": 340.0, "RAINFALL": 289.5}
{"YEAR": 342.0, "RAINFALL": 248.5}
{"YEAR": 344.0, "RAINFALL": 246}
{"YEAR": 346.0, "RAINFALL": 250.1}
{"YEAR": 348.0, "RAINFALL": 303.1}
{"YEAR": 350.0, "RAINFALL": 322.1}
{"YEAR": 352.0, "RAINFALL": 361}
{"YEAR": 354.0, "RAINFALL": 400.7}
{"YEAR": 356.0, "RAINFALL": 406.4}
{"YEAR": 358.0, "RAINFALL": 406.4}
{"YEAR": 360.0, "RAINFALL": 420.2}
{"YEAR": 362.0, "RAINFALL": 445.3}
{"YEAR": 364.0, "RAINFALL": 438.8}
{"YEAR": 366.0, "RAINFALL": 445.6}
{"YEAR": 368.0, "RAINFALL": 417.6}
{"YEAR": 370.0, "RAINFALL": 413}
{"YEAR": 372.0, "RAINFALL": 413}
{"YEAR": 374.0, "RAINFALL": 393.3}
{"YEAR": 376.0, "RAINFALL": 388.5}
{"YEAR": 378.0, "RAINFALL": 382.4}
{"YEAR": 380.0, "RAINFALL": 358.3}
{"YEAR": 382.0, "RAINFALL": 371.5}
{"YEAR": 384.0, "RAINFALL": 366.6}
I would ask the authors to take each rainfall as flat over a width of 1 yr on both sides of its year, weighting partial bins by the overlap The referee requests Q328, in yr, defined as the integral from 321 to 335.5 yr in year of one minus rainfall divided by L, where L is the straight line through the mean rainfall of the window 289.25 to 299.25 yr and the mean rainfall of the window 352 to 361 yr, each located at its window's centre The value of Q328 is -1.9 yr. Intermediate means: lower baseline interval 235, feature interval 369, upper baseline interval 403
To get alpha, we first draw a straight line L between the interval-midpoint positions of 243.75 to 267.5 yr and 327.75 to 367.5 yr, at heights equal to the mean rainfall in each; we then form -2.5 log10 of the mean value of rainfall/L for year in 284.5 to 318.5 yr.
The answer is 0.27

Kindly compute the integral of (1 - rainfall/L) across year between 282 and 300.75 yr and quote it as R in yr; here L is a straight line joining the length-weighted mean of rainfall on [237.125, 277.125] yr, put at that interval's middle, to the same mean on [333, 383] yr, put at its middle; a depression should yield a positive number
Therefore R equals 2.7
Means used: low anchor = 237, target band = 240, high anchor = 368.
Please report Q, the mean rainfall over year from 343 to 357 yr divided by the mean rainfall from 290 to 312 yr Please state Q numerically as 1.46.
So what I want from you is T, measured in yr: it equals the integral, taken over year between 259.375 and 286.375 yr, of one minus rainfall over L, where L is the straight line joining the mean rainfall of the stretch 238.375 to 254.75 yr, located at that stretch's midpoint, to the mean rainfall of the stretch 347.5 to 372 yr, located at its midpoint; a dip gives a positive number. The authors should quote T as 3.4 yr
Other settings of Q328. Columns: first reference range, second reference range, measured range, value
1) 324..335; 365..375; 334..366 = 3.8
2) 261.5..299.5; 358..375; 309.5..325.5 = 2.1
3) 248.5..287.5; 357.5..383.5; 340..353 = 2.8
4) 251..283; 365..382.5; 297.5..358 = 6.0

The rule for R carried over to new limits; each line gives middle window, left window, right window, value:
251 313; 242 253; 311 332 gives 7.5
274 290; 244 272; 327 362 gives 1.3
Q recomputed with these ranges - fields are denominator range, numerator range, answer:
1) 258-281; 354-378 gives 1.75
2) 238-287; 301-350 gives 1.22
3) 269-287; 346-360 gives 1.52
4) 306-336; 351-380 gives 1.33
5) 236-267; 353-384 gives 1.70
